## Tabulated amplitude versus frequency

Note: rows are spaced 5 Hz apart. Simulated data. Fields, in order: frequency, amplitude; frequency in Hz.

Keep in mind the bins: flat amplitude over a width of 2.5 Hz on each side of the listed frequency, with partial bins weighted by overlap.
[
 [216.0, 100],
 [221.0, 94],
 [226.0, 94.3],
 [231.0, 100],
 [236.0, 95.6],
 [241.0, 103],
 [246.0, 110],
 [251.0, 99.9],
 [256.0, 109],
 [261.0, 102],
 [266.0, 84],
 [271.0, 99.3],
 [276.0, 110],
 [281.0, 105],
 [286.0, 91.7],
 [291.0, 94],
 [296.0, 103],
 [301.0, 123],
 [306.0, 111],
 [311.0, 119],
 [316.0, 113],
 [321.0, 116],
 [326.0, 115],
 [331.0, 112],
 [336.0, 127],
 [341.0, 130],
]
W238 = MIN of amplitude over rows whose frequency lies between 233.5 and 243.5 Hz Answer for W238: 95.6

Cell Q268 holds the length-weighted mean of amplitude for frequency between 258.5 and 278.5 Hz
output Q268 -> 98.8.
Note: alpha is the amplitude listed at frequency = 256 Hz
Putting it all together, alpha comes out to 109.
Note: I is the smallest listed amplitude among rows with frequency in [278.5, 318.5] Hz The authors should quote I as 91.7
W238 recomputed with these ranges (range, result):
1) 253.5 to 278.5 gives 84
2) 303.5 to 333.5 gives 111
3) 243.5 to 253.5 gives 99.9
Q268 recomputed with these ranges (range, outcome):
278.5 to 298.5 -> 98.4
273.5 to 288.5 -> 102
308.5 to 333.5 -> 115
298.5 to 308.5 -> 117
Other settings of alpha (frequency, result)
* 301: 123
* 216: 100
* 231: 100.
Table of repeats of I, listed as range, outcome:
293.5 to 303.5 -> 103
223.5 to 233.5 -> 94.3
